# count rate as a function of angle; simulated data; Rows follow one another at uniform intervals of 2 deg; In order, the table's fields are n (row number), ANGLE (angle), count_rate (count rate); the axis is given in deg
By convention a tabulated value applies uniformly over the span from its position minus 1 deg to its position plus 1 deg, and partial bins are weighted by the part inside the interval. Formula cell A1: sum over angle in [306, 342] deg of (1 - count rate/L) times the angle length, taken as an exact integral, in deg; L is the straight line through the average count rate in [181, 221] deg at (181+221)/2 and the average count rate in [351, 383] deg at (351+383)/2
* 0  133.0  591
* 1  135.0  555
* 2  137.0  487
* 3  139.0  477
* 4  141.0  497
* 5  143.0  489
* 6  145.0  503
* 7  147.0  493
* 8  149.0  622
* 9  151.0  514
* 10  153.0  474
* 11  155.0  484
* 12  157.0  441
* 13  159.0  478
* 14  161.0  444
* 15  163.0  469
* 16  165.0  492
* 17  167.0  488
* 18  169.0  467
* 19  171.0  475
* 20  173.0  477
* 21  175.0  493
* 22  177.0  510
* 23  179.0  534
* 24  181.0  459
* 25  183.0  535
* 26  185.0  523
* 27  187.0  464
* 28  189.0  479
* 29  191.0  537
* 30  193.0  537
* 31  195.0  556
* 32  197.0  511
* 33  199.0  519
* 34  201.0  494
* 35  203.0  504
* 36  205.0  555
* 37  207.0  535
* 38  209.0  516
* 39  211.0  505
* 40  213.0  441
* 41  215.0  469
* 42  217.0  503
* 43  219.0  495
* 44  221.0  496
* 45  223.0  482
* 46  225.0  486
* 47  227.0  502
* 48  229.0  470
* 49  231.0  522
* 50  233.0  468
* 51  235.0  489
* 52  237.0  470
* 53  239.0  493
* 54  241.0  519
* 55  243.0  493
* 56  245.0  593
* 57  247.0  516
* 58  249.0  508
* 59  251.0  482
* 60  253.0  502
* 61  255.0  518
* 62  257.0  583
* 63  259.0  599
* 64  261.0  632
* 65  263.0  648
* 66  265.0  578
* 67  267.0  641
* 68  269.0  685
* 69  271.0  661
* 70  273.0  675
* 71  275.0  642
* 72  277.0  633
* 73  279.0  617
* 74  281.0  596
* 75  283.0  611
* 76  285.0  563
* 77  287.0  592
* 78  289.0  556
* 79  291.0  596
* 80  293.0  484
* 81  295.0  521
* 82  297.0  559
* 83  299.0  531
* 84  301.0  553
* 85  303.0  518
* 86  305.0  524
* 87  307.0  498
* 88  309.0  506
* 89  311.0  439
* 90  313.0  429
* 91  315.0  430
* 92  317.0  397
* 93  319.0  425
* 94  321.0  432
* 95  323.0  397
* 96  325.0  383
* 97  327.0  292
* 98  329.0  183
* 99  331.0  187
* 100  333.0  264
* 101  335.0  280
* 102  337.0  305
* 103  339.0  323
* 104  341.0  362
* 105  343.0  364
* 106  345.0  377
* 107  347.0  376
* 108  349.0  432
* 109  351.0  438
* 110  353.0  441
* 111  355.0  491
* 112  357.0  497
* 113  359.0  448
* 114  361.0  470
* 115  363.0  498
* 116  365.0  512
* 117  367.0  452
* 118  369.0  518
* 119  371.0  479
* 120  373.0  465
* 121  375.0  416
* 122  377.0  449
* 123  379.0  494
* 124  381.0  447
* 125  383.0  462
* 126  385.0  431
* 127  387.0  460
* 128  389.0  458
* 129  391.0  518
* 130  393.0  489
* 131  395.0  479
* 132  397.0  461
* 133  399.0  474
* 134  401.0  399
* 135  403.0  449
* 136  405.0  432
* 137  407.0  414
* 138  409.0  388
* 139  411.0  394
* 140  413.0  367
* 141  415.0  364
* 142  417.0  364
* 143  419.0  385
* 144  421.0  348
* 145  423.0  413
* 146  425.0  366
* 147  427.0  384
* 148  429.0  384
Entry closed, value 8.8 deg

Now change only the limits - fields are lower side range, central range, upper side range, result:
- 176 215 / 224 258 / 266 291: 3.8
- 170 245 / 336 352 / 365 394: 3.5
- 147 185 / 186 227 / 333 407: -1.9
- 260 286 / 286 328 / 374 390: 7.1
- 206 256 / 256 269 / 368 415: -3.5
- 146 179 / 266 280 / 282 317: -3.7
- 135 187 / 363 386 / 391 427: -2.3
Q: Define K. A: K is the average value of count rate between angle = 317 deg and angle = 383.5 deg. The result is 404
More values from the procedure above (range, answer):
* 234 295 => 572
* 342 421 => 441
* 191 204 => 521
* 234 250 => 510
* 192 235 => 503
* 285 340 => 432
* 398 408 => 434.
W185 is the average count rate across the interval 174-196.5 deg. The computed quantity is 512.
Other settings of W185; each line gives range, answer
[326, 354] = 330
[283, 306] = 548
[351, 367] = 475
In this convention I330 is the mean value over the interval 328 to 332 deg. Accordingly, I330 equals 185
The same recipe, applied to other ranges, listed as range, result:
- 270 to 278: 653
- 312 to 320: 420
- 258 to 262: 616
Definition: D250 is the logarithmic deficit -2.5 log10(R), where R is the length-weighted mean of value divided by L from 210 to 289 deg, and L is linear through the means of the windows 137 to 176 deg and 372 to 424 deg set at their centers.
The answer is -0.18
